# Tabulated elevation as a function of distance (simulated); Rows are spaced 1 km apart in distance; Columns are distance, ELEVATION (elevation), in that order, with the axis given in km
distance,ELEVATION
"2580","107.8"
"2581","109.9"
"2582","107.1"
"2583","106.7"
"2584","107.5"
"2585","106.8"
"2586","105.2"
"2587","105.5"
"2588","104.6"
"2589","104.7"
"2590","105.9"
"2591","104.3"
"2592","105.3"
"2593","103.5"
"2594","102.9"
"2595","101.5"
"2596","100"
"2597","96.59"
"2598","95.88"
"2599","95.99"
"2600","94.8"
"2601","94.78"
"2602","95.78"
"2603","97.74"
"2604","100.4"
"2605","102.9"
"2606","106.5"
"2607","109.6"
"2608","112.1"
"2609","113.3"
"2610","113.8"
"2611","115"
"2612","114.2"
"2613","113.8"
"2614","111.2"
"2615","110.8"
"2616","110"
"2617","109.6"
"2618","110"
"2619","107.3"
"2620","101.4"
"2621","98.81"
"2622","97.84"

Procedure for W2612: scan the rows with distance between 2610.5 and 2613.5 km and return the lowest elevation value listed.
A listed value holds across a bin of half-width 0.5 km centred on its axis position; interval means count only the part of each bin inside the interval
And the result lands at 113.8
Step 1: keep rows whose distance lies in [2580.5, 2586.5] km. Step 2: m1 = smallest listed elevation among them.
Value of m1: 105.2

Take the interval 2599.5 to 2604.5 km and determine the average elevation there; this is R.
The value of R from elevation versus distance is 96.7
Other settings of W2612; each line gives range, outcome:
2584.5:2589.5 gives 104.6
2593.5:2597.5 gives 96.59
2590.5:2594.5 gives 102.9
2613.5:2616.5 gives 110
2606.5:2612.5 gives 109.6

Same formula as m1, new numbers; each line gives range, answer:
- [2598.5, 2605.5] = 94.78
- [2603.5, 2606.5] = 100.4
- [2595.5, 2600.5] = 94.8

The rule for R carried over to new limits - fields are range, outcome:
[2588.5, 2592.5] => 105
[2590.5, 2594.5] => 104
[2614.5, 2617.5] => 110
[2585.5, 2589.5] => 105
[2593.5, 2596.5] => 101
